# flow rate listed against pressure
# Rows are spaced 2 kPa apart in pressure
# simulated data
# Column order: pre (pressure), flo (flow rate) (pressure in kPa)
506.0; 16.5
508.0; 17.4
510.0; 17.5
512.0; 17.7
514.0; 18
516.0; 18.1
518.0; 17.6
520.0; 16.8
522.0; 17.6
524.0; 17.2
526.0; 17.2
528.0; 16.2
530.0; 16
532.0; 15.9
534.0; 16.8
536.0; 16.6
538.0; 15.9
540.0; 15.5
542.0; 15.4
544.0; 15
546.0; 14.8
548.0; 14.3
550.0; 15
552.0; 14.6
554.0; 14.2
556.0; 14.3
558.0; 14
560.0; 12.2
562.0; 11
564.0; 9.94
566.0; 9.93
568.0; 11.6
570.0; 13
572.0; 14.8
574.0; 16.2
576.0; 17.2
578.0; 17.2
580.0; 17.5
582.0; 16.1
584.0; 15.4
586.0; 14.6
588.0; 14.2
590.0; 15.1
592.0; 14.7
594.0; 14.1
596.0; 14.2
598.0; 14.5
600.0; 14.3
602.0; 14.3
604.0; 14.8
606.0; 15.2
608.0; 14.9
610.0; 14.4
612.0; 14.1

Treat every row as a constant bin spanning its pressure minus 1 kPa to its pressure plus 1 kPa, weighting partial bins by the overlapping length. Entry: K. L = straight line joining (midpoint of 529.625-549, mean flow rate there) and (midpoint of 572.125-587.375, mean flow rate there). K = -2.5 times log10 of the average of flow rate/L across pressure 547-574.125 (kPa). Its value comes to 0.21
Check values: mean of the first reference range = 15.6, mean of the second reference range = 16.2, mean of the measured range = 13.1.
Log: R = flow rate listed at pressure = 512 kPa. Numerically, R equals 17.7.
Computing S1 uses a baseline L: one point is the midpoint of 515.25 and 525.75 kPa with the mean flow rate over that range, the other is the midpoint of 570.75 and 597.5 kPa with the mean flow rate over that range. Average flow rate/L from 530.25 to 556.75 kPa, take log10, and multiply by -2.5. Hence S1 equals 0.10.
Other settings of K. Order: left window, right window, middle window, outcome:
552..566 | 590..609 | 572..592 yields -0.16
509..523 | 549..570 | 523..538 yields -0.04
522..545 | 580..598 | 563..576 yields 0.19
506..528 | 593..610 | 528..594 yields 0.09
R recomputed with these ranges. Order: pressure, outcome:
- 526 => 17.2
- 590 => 15.1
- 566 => 9.93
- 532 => 15.9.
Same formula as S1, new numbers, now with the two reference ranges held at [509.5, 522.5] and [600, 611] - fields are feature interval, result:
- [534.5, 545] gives 0.07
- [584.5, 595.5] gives 0.05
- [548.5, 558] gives 0.14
